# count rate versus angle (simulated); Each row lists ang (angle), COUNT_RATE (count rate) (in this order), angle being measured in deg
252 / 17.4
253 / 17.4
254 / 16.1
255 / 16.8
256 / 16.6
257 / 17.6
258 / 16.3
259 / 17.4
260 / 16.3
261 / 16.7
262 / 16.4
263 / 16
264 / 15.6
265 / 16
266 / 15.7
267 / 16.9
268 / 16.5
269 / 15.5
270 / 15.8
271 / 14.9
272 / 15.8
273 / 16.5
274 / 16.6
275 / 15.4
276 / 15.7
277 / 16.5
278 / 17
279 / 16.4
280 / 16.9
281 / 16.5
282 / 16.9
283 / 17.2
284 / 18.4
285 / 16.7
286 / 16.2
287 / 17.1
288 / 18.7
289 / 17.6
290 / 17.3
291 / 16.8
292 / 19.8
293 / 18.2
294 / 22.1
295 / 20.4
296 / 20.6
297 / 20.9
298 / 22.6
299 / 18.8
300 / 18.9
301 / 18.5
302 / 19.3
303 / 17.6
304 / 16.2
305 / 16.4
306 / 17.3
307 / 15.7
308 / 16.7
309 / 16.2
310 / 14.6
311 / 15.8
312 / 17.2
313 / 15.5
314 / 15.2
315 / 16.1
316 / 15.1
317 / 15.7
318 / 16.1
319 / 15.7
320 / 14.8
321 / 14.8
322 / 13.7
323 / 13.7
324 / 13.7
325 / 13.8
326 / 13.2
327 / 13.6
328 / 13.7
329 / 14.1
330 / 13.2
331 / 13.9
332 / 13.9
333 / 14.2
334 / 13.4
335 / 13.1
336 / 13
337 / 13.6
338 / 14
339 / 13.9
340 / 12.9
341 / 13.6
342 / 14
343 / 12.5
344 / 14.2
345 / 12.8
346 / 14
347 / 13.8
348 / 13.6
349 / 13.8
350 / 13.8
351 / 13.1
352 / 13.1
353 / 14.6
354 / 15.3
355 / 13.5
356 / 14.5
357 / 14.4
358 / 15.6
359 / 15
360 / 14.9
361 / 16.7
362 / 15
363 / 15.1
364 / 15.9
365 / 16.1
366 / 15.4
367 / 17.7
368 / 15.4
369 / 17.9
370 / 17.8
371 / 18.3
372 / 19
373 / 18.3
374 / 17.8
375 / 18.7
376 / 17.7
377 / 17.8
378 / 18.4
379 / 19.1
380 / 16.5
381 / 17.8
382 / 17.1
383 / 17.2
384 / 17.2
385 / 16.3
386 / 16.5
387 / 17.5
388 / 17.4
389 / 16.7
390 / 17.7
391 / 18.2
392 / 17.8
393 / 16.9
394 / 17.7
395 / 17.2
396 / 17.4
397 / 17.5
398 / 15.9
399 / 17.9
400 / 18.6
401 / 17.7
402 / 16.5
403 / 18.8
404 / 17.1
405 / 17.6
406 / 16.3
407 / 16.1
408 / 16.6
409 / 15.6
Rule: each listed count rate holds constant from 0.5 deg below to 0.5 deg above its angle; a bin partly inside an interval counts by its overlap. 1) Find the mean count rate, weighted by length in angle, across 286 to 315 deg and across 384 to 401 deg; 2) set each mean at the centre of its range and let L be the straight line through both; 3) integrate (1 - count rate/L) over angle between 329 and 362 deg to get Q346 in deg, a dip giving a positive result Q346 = 6.84 deg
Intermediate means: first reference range 17.9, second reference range 17.3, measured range 14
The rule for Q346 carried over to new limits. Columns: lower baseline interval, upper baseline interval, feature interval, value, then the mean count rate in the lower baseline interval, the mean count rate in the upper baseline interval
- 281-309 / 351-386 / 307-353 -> 8.3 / 18.2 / 16.5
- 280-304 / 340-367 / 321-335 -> 2.1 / 18.5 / 14.4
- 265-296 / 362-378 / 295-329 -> 1.6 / 17.1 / 17.2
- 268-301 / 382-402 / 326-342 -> 3.6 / 17.6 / 17.3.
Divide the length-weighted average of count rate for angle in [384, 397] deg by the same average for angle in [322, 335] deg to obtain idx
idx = 1.3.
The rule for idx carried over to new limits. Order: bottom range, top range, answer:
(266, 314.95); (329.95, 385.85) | 0.89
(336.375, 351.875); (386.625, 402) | 1.29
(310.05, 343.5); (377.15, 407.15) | 1.22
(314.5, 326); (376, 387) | 1.18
